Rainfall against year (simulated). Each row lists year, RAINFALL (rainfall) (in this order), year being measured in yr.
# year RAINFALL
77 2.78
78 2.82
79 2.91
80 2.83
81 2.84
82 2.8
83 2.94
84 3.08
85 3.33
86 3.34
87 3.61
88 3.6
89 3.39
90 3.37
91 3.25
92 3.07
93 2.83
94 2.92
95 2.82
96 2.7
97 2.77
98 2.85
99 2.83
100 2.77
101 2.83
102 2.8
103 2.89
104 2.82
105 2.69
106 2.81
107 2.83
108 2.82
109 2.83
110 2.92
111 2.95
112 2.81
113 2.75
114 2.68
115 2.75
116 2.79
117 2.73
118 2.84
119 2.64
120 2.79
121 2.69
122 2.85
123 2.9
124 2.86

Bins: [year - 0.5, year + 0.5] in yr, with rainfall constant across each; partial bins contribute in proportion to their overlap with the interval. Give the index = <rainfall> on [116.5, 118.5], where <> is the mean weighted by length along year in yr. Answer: 2.79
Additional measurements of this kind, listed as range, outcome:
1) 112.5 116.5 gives 2.74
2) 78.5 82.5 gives 2.84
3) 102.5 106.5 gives 2.8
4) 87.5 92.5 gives 3.34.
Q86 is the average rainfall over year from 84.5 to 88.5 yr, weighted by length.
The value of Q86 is 3.47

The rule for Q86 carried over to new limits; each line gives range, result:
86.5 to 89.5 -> 3.53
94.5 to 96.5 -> 2.76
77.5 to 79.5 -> 2.87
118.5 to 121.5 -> 2.71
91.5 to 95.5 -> 2.91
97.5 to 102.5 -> 2.82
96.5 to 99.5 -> 2.82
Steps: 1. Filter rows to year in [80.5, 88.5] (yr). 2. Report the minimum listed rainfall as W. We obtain 2.8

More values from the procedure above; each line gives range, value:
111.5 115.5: 2.68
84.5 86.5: 3.33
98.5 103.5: 2.77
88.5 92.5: 3.07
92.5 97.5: 2.7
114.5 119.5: 2.64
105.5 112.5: 2.81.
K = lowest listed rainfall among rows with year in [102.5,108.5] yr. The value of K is 2.69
